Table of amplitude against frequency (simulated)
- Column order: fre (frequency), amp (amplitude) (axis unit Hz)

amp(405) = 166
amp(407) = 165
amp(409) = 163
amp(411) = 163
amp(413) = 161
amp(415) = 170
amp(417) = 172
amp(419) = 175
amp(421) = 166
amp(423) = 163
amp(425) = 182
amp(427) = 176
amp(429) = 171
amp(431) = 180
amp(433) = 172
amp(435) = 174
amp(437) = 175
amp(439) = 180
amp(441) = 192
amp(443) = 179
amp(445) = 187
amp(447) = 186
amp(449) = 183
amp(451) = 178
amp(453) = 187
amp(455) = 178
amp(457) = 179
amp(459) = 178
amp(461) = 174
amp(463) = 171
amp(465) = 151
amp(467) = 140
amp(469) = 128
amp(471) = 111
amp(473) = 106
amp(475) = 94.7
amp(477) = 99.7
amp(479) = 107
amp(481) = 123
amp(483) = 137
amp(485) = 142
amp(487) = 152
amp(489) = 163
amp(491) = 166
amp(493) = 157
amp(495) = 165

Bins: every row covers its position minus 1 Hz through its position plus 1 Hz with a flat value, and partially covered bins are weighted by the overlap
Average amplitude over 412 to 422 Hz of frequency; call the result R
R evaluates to 169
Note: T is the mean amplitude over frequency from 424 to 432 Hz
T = 177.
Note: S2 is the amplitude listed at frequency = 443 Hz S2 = 179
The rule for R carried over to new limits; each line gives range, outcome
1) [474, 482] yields 106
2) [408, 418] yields 166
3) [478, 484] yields 122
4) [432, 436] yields 173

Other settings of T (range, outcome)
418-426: 172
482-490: 148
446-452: 182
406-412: 164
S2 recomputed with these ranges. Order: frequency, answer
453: 187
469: 128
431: 180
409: 163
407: 165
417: 172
